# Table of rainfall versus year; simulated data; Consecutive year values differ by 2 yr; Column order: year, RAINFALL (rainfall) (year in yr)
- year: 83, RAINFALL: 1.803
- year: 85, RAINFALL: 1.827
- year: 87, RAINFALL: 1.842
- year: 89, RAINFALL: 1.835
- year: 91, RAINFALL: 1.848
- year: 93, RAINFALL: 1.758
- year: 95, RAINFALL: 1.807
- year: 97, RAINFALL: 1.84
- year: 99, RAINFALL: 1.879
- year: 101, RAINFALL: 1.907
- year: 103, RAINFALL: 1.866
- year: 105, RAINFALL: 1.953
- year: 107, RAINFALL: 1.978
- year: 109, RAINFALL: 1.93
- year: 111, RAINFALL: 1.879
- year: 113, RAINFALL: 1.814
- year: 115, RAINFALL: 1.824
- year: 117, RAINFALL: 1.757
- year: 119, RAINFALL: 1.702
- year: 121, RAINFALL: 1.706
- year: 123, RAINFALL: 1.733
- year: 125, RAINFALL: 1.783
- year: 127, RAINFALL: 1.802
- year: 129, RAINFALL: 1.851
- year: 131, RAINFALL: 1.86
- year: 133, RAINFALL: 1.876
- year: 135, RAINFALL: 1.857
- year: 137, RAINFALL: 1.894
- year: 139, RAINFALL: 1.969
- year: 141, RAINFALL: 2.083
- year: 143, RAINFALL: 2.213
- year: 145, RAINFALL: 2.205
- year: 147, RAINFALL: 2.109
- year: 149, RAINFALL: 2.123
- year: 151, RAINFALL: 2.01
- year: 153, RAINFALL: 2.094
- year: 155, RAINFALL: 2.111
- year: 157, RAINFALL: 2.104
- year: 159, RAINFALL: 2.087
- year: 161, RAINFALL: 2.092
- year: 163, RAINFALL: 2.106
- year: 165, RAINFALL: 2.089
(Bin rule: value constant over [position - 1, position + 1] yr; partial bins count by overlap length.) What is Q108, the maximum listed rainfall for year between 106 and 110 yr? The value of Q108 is 1.978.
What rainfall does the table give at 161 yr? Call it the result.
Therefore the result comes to 2.092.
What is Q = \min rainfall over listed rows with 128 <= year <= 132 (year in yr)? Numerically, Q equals 1.851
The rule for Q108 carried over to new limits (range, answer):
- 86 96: 1.848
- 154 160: 2.111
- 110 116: 1.879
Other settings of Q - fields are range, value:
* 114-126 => 1.702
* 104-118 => 1.757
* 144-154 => 2.01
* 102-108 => 1.866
